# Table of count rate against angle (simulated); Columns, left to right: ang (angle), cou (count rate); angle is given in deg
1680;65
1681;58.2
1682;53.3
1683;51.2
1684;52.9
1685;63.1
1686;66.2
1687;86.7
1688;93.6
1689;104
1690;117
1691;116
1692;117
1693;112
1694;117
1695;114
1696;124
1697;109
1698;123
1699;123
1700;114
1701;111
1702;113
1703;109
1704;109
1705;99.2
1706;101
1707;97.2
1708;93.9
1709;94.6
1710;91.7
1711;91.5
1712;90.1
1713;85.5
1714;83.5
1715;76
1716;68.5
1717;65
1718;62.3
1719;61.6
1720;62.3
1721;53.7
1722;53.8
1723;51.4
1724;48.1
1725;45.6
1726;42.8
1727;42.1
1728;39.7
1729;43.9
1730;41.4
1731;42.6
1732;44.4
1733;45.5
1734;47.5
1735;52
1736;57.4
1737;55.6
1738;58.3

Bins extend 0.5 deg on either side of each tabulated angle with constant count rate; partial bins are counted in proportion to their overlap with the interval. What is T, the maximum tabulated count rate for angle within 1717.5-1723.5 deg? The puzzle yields 62.3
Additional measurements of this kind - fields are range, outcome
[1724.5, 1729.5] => 45.6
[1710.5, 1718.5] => 91.5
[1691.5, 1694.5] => 117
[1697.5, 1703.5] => 123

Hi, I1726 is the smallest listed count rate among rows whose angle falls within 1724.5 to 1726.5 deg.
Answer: 42.8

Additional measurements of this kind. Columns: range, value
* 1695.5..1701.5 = 109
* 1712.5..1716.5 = 68.5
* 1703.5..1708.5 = 93.9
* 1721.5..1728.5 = 39.7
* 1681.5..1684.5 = 51.2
